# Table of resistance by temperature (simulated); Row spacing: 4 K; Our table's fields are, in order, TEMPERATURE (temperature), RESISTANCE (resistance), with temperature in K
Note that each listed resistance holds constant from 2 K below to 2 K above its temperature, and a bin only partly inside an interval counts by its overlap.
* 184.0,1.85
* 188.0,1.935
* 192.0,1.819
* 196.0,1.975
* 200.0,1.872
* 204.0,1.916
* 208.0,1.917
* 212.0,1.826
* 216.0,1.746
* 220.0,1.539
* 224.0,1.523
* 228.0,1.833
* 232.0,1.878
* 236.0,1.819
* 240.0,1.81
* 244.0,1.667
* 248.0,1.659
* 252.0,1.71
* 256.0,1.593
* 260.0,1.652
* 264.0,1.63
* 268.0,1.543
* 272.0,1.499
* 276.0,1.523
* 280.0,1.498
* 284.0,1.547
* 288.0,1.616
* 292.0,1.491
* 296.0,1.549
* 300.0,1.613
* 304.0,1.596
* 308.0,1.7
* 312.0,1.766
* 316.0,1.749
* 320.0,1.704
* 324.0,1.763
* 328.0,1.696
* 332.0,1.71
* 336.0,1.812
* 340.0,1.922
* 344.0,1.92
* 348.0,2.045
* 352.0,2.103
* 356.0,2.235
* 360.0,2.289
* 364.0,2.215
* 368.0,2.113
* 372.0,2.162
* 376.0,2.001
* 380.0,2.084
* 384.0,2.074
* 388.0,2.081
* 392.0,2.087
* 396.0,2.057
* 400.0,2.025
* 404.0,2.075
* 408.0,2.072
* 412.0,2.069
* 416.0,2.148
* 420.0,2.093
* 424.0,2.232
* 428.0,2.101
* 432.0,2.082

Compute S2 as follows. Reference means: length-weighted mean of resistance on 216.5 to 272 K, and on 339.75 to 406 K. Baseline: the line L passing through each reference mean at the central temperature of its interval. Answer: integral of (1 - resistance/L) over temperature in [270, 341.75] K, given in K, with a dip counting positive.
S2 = 8.6 K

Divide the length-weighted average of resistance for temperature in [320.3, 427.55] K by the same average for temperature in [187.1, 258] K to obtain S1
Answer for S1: 1.1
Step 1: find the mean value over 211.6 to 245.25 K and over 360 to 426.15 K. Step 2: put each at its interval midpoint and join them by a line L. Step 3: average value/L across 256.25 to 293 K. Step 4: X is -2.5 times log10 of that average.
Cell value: 0.18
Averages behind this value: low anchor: 1.74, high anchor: 2.1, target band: 1.56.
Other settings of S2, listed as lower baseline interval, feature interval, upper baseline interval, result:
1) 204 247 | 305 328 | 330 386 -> 2.7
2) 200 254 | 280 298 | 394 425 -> 3.2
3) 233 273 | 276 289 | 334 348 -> 1.5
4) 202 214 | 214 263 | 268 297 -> 1.1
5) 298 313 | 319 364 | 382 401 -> -2.7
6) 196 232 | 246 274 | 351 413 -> 3.9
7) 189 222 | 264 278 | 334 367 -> 2.9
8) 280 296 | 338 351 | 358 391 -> -0.3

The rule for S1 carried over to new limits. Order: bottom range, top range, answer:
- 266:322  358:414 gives 1.31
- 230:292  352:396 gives 1.30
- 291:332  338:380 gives 1.26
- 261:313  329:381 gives 1.29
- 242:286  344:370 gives 1.35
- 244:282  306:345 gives 1.11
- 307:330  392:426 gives 1.21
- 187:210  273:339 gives 0.87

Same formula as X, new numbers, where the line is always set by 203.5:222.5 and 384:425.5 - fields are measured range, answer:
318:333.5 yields 0.143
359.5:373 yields -0.082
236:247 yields 0.044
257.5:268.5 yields 0.149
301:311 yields 0.164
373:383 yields -0.006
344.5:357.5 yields -0.052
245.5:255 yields 0.099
